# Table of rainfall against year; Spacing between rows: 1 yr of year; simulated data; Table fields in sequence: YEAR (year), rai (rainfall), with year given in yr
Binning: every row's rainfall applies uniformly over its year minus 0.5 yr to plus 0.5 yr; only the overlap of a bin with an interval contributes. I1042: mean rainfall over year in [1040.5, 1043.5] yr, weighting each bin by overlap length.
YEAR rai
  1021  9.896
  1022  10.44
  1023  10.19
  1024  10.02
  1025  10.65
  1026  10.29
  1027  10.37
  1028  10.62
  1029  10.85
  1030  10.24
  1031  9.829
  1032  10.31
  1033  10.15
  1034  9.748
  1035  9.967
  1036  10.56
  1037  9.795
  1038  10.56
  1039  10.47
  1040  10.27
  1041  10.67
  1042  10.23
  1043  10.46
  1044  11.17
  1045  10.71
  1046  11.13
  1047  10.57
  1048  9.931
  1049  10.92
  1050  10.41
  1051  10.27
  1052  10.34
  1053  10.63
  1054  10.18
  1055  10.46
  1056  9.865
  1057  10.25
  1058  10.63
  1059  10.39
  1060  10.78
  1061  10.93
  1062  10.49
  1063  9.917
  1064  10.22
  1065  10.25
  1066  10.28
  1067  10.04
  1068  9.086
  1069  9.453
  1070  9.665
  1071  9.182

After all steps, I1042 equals 10.5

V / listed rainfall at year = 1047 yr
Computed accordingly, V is 10.57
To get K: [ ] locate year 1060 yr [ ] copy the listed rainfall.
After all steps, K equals 10.78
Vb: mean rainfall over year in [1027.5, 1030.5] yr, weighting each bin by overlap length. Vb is 10.6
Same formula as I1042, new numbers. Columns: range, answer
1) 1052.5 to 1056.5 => 10.3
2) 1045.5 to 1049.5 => 10.6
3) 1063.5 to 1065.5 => 10.2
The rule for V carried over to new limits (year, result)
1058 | 10.63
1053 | 10.63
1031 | 9.829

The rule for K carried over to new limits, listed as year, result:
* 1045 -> 10.71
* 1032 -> 10.31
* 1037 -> 9.795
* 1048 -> 9.931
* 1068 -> 9.086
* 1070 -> 9.665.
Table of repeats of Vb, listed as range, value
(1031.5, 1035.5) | 10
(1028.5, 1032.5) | 10.3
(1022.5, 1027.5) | 10.3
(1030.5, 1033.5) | 10.1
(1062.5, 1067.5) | 10.1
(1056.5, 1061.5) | 10.6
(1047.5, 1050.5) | 10.4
